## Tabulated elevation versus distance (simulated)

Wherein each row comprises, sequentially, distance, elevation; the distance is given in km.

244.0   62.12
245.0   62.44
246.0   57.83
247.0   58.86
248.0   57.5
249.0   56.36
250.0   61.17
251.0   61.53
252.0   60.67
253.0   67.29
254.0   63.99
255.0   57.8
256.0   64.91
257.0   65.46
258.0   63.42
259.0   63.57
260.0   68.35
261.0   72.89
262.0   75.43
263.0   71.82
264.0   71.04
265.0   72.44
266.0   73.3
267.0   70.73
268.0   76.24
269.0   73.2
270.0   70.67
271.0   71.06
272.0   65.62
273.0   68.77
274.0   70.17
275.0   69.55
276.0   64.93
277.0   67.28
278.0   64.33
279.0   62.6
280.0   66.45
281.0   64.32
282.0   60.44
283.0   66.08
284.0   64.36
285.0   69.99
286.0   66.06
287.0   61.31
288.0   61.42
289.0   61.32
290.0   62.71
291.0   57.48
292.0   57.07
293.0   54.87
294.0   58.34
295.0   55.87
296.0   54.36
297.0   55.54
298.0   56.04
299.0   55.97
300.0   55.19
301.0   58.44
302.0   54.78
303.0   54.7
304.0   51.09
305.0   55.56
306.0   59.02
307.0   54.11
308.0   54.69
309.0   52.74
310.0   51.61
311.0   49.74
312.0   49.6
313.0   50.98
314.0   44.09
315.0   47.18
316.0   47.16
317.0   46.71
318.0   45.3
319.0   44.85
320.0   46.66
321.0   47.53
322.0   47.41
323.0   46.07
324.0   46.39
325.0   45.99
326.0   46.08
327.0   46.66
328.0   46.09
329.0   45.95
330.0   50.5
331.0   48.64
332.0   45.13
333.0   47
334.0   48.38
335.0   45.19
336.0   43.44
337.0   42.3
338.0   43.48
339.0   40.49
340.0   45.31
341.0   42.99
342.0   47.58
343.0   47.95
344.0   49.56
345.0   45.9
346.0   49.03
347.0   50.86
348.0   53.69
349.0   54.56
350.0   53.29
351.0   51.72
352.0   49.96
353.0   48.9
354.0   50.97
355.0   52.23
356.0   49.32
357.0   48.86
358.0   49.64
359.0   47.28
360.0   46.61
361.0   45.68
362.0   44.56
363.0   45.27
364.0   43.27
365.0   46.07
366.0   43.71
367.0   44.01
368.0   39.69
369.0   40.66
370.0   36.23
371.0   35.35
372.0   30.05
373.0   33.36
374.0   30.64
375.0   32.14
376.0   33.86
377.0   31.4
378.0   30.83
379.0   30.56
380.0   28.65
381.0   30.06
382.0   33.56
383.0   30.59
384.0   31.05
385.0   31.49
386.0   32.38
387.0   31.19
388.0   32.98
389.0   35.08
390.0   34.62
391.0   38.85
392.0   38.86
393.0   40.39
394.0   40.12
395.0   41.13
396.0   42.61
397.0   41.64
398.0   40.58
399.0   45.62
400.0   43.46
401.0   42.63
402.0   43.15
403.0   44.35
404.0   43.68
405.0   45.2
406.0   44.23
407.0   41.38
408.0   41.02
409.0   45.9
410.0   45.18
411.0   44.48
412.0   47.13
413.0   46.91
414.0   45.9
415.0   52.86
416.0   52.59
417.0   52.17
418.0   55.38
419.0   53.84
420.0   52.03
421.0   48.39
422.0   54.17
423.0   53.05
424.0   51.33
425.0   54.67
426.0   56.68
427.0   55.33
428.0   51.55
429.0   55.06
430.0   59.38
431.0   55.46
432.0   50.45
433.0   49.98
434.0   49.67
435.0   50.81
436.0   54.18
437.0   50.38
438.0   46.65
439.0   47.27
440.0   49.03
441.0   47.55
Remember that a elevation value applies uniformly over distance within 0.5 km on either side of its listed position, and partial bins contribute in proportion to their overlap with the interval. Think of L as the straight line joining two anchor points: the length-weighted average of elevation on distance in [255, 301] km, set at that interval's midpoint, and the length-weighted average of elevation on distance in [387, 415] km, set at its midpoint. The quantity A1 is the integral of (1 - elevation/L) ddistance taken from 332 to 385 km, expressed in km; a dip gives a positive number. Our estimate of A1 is 8.0 km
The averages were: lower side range 64.8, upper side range 42.1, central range 42.6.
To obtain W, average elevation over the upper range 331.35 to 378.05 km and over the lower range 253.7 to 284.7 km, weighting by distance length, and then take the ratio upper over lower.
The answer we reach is 0.7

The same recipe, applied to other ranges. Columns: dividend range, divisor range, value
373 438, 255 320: 0.72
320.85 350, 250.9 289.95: 0.70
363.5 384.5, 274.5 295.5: 0.56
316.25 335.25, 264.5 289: 0.69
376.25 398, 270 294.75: 0.54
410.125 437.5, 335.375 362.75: 1.08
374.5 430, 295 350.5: 0.87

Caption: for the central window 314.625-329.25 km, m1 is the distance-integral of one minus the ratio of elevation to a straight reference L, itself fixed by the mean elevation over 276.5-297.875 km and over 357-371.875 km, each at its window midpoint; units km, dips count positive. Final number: 1.88 km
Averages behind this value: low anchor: 61.4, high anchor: 43.3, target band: 46.4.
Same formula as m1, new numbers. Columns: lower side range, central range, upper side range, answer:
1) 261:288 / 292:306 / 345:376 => 1.4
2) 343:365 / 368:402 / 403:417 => 8.3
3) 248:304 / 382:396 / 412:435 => 5.0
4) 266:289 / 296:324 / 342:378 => 3.4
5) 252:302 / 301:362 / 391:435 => 9.7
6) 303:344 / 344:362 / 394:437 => -0.6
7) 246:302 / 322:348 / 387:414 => 3.3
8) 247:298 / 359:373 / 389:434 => 3.0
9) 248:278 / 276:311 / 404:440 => 2.8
